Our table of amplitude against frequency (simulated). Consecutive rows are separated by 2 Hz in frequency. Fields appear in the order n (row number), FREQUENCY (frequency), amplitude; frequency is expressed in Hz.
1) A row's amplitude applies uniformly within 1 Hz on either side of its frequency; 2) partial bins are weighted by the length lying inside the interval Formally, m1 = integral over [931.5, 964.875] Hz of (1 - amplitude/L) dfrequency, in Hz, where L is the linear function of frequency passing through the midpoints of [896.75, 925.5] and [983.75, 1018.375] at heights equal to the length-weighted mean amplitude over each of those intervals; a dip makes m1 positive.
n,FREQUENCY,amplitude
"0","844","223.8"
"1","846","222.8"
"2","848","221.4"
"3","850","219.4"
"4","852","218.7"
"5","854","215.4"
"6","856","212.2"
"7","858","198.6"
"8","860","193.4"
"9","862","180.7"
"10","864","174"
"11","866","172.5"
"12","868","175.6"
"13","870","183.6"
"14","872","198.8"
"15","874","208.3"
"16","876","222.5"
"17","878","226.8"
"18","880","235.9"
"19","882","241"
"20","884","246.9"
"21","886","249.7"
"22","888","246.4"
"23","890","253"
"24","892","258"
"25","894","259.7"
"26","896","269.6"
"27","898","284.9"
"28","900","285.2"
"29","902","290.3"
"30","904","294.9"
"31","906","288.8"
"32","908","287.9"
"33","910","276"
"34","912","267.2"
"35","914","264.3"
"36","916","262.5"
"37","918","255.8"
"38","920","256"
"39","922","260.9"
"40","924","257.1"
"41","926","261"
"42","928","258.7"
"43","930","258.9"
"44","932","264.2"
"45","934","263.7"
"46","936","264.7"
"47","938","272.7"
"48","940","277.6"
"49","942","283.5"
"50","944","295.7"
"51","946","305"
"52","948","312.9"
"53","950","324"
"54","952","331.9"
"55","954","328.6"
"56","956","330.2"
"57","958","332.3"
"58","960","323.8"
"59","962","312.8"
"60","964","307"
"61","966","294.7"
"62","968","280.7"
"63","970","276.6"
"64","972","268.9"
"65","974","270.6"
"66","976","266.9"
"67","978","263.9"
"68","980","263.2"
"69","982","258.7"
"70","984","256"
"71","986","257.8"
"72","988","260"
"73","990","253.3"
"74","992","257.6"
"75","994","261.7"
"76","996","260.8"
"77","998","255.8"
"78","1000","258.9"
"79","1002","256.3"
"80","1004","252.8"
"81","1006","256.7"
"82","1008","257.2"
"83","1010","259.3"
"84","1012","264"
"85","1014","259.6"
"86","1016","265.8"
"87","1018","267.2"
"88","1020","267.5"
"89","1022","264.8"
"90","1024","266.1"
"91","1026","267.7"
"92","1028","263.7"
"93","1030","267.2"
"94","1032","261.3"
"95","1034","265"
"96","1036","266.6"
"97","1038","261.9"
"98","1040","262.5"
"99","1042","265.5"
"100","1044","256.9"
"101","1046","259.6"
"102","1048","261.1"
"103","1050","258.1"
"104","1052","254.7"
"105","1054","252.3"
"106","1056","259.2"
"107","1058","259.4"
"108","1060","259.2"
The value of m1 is -4.4 Hz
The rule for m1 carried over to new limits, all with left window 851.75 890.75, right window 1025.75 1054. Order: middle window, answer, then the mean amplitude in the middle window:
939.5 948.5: -2.36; 295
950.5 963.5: -4.83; 326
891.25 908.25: -4.56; 280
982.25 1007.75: -0.90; 257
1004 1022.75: -0.58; 262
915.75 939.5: -3.40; 262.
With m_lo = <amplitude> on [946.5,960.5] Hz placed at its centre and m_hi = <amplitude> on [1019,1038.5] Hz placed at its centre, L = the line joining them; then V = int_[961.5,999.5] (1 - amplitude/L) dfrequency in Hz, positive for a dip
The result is 4.4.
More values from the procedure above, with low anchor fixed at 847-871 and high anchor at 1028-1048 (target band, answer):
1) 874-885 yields -1.5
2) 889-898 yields -2.3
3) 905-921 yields -3.9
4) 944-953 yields -3.4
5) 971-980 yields -1.0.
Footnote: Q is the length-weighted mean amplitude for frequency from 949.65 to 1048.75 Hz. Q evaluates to 273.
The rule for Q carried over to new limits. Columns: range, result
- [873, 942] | 261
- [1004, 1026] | 263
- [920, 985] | 285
